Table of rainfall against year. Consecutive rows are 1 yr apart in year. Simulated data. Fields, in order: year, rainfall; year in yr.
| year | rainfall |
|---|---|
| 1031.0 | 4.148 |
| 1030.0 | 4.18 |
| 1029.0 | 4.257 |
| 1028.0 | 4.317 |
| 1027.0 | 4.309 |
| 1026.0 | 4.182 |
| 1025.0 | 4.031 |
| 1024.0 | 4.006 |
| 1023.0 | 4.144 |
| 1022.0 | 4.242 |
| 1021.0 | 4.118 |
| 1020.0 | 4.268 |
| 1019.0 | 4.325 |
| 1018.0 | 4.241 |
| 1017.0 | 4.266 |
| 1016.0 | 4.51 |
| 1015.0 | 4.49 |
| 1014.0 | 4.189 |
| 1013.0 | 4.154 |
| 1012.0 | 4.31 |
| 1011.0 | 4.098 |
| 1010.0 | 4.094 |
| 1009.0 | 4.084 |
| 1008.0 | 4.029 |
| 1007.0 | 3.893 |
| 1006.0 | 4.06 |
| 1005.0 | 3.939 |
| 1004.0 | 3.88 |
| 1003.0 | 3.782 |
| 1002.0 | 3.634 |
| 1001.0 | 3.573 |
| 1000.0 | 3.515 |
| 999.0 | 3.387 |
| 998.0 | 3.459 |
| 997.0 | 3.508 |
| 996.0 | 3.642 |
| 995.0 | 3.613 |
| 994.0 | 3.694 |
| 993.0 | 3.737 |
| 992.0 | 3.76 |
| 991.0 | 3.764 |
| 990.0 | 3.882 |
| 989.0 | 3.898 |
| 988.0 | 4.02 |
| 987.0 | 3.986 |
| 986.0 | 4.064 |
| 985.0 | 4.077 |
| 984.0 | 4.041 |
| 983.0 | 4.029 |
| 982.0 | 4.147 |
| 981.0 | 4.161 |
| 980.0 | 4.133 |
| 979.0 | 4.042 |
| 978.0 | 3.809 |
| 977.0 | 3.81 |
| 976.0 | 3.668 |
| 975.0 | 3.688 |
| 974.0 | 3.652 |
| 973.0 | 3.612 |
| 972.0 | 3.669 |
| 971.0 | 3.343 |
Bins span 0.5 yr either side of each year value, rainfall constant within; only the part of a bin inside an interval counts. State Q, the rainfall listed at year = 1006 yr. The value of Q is 4.06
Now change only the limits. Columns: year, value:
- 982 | 4.147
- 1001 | 3.573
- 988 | 4.02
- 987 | 3.986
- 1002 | 3.634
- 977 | 3.81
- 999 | 3.387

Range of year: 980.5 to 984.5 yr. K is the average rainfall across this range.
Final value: 4.09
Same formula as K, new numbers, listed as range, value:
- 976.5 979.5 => 3.89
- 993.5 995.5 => 3.65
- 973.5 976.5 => 3.67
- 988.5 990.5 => 3.89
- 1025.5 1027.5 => 4.25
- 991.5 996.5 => 3.69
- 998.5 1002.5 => 3.53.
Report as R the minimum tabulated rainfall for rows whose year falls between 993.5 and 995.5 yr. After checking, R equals 3.613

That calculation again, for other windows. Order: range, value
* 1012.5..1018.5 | 4.154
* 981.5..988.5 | 3.986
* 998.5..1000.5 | 3.387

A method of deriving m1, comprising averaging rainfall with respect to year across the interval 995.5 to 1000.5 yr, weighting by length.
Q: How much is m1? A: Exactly 3.5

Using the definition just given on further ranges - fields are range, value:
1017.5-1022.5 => 4.24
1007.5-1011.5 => 4.08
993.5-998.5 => 3.58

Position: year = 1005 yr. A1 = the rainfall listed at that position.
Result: 3.939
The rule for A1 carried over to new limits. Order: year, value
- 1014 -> 4.189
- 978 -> 3.809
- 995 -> 3.613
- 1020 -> 4.268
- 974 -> 3.652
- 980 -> 4.133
